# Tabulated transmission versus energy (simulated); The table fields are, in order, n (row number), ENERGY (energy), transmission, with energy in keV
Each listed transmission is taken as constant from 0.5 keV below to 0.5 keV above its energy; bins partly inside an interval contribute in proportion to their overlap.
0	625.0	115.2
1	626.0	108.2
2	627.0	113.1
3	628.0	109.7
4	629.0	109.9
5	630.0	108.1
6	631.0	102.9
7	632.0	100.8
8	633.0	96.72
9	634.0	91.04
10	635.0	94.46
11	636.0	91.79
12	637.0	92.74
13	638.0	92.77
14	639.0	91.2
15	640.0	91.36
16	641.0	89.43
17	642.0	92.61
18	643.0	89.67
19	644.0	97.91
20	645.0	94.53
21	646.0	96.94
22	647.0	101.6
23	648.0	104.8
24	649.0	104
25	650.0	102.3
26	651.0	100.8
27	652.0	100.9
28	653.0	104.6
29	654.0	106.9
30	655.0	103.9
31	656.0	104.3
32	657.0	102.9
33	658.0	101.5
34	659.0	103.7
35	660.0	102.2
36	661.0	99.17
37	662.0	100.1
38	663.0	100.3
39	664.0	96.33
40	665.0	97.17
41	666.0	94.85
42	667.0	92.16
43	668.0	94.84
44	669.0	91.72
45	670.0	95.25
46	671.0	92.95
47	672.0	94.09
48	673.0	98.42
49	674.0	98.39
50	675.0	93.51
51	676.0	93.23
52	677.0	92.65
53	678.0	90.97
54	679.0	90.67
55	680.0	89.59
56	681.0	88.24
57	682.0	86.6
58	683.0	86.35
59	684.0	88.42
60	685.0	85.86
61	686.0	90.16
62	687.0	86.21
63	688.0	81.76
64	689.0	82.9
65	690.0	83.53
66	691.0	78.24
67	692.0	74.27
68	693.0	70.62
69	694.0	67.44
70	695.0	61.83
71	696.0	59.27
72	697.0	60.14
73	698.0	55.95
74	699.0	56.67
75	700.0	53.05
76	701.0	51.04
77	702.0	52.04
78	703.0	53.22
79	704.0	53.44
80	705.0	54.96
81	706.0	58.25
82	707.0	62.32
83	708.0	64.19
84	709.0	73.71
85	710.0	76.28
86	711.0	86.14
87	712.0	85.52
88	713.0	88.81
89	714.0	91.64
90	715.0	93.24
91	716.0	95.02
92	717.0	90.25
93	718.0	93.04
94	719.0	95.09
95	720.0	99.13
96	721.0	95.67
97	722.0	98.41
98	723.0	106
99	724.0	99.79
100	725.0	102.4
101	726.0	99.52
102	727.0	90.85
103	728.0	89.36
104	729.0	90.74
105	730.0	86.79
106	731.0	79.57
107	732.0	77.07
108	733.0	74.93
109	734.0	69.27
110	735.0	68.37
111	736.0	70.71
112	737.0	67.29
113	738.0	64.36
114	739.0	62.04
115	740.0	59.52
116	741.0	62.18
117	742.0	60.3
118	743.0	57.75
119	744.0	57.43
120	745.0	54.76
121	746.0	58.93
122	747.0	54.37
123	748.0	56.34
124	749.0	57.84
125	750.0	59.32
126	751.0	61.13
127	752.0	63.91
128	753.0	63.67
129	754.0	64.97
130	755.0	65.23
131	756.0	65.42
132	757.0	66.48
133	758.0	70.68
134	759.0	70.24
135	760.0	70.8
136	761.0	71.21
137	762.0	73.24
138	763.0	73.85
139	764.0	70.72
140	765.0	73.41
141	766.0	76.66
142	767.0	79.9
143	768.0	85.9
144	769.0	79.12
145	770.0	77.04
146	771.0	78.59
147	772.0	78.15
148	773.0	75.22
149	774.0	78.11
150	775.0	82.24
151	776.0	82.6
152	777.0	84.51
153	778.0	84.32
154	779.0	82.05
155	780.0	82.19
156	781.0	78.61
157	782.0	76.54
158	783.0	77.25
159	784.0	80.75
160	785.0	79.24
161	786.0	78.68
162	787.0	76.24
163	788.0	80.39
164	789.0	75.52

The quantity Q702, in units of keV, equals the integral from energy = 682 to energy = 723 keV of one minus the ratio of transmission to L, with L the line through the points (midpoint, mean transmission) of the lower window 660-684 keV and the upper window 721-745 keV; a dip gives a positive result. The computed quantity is 4.4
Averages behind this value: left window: 93.9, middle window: 76.4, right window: 77.9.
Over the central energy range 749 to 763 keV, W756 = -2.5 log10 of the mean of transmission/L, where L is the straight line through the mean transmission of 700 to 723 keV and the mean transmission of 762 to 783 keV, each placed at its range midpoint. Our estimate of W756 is 0.180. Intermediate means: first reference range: 77.9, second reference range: 78.8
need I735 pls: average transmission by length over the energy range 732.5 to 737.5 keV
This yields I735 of 70.1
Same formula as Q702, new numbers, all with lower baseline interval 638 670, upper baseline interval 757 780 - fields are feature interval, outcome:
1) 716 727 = -1.5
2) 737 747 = 2.7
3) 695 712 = 5.3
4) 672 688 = 0.5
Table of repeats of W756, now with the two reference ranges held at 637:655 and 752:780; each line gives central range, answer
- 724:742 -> 0.05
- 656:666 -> -0.06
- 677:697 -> 0.12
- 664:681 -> -0.01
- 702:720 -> 0.11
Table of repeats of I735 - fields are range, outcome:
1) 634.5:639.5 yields 92.6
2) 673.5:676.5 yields 95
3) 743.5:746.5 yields 57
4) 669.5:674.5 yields 95.8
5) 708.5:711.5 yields 78.7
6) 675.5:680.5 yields 91.4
